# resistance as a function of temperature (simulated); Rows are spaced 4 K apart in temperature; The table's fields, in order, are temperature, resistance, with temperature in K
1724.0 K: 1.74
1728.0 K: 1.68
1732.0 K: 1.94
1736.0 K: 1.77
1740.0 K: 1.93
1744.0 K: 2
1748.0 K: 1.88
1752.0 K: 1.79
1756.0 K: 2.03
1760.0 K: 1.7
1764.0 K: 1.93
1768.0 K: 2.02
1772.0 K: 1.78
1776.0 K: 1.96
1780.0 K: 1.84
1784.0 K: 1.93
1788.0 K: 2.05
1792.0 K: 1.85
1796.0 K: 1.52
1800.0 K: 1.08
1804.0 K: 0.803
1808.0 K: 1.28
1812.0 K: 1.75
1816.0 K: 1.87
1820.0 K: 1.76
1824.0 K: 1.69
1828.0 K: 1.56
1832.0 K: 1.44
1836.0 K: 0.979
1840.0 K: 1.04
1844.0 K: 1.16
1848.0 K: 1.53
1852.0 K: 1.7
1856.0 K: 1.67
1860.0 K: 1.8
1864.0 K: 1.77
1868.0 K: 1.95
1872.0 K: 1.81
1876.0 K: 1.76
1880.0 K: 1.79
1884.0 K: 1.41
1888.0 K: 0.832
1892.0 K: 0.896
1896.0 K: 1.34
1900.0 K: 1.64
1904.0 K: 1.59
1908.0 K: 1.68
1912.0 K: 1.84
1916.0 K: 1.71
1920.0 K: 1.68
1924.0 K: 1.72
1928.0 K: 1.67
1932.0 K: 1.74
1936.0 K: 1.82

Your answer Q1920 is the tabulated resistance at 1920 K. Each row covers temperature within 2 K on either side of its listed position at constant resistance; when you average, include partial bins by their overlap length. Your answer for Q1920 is 1.68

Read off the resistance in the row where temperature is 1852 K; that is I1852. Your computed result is 1.7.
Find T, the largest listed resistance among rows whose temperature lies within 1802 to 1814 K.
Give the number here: 1.75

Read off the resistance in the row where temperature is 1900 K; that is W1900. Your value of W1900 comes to 1.64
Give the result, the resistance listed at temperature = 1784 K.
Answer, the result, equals 1.93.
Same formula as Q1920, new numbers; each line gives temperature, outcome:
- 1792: 1.85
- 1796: 1.52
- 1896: 1.34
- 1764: 1.93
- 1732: 1.94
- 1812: 1.75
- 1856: 1.67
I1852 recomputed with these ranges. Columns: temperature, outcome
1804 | 0.803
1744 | 2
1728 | 1.68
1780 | 1.84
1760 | 1.7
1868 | 1.95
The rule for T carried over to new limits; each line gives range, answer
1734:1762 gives 2.03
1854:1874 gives 1.95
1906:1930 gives 1.84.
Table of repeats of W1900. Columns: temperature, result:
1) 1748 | 1.88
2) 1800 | 1.08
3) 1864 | 1.77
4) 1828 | 1.56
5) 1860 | 1.8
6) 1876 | 1.76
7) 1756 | 2.03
